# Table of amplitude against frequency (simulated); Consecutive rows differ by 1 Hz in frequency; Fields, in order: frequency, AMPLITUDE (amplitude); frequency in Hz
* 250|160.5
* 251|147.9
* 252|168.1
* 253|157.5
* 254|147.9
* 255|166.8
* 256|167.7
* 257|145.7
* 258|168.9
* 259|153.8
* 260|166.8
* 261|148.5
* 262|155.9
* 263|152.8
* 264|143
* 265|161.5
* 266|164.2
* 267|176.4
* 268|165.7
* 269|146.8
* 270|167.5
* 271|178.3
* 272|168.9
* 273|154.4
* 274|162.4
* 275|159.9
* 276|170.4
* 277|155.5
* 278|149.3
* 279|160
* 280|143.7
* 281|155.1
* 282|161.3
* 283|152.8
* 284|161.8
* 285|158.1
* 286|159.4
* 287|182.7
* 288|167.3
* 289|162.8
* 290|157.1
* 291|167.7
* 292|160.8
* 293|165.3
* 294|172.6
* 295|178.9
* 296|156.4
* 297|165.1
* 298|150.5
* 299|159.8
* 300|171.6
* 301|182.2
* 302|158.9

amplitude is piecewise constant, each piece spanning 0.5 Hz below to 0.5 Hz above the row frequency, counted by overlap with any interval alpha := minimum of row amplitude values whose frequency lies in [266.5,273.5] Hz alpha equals 146.8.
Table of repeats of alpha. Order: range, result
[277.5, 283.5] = 143.7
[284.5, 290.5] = 157.1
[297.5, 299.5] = 150.5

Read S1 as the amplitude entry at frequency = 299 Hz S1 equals 159.8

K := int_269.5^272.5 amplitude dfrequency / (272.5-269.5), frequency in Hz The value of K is 172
